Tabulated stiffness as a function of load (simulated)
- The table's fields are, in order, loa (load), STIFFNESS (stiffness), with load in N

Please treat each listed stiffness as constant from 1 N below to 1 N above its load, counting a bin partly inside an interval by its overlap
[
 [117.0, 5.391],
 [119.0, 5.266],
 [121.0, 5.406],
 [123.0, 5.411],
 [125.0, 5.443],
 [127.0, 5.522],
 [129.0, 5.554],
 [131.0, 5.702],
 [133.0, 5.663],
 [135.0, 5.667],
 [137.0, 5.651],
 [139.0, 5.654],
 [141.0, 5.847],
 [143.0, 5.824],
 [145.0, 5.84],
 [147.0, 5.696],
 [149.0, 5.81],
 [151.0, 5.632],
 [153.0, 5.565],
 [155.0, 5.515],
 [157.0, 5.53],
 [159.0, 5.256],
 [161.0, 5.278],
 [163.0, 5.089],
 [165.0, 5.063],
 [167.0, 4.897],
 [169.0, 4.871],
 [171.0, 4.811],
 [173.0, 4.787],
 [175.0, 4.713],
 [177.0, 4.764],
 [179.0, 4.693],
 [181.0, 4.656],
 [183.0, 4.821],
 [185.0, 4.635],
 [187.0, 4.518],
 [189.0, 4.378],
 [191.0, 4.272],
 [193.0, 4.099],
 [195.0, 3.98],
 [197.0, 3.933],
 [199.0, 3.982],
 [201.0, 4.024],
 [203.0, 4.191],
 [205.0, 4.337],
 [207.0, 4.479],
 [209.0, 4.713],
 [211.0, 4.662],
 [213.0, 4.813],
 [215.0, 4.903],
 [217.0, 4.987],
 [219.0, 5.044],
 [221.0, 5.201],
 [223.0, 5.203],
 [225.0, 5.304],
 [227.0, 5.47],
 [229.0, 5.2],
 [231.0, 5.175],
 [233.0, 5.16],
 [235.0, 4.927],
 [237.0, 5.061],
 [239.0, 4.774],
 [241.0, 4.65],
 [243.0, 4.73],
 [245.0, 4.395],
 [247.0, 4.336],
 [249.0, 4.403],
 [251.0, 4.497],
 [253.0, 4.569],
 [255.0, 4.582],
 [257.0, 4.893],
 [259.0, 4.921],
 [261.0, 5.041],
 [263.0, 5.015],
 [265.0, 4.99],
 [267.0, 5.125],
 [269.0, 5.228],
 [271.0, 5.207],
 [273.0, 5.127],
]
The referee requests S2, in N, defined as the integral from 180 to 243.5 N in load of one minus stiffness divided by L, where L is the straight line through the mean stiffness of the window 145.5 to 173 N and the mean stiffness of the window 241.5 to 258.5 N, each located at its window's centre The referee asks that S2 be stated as 2.16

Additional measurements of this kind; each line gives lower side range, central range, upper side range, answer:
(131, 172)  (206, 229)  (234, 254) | -0.6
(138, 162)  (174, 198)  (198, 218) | 2.3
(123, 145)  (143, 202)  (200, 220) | 3.0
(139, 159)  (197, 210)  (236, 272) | 2.4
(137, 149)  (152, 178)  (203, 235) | 2.1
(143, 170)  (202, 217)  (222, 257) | 1.3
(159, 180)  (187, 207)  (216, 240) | 3.4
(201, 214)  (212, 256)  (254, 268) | -1.6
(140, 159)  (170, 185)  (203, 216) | 1.3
